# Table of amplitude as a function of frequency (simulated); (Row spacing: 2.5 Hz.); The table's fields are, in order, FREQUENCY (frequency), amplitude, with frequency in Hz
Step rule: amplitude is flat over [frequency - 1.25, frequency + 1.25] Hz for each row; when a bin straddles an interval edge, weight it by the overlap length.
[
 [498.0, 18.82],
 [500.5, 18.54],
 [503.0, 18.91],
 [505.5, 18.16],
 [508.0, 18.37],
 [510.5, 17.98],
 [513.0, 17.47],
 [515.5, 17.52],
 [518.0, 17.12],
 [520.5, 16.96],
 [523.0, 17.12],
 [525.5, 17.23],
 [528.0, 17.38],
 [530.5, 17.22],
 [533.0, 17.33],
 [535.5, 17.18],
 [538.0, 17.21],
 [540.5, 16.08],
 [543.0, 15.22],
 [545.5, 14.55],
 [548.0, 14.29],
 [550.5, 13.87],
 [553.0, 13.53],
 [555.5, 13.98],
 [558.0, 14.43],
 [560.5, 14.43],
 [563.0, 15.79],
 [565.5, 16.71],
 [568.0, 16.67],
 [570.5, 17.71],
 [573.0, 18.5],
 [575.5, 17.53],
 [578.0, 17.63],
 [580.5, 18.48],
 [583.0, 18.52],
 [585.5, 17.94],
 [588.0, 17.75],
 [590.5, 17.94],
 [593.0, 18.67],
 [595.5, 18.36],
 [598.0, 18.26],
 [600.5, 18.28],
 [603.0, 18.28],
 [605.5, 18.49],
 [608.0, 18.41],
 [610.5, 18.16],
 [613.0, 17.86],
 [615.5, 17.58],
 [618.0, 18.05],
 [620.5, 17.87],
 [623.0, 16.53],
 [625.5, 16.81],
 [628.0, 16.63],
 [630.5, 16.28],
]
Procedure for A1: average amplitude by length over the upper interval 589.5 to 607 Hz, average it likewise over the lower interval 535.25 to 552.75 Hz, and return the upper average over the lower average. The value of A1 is 1.20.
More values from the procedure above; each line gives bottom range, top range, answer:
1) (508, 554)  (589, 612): 1.11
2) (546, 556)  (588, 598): 1.31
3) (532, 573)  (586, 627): 1.15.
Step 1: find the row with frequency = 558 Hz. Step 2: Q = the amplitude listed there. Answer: 14.43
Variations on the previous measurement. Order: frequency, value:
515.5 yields 17.52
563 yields 15.79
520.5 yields 16.96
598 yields 18.26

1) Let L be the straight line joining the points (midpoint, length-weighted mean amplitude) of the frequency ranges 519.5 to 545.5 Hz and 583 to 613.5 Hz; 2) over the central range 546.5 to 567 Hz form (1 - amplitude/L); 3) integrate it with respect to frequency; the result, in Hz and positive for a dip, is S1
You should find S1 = 3.2 Hz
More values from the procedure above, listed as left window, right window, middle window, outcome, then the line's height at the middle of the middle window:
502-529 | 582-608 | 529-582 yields 5.39 Hz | 18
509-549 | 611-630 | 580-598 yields -1.15 Hz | 17.1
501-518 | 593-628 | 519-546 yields 1.87 Hz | 18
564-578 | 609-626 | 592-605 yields -0.63 Hz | 17.5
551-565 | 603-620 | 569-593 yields -2.95 Hz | 16.1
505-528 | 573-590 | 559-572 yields 1.18 Hz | 17.9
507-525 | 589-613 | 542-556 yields 2.80 Hz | 17.8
